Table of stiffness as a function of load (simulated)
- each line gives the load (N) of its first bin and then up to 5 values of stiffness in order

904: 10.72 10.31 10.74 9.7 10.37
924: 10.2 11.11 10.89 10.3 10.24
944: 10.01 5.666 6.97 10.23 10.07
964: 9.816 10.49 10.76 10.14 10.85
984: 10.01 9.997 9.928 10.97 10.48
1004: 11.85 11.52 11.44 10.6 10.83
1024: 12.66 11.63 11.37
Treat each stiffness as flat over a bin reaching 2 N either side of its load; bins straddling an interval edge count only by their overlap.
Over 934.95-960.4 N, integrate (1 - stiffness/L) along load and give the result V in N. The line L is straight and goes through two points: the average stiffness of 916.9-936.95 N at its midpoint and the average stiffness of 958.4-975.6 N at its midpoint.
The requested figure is 3.5 N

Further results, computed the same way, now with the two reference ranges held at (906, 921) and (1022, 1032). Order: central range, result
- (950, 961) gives 1.9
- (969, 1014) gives 2.9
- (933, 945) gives 0.5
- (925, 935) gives -0.3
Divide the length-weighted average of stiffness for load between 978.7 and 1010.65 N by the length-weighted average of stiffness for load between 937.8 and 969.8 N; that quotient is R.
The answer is 1.17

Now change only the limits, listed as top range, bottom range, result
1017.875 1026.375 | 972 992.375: 1.14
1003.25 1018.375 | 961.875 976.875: 1.10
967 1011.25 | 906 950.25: 1.07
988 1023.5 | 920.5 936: 1.03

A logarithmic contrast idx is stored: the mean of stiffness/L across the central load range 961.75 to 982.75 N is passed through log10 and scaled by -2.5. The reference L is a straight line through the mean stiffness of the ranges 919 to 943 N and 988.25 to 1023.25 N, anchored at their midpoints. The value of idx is 0.04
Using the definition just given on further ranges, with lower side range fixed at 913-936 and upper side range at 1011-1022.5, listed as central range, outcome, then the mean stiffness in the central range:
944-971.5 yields 0.18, 9.06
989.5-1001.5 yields 0.04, 10.4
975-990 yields 0.05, 10.3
